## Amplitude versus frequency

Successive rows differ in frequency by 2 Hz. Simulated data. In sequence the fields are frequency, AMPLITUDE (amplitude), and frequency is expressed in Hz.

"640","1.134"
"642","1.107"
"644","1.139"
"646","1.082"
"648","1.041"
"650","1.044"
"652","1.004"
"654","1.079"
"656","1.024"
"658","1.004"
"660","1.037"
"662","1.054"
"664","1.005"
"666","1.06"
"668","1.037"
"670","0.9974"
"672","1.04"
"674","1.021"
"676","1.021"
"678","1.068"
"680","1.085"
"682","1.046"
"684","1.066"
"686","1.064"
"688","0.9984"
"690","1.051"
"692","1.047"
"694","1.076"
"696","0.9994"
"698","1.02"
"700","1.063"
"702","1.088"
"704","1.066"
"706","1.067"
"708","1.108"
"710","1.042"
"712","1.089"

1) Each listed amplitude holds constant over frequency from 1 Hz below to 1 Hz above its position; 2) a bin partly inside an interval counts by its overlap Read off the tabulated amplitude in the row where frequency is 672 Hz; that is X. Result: 1.04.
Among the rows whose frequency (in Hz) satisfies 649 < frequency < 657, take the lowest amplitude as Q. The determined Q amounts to 1.004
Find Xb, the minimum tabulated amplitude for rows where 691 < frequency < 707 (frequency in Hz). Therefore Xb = 0.9994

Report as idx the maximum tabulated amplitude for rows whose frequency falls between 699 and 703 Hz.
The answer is 1.088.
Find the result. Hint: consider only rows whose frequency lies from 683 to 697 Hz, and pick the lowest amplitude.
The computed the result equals 0.9984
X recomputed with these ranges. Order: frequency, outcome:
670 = 0.9974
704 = 1.066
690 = 1.051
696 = 0.9994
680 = 1.085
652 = 1.004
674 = 1.021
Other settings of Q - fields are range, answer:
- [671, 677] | 1.021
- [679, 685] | 1.046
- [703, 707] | 1.066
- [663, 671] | 0.9974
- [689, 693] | 1.047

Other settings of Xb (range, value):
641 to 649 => 1.041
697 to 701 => 1.02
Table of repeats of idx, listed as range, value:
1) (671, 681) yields 1.085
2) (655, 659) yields 1.024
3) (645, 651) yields 1.082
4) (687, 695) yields 1.076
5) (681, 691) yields 1.066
